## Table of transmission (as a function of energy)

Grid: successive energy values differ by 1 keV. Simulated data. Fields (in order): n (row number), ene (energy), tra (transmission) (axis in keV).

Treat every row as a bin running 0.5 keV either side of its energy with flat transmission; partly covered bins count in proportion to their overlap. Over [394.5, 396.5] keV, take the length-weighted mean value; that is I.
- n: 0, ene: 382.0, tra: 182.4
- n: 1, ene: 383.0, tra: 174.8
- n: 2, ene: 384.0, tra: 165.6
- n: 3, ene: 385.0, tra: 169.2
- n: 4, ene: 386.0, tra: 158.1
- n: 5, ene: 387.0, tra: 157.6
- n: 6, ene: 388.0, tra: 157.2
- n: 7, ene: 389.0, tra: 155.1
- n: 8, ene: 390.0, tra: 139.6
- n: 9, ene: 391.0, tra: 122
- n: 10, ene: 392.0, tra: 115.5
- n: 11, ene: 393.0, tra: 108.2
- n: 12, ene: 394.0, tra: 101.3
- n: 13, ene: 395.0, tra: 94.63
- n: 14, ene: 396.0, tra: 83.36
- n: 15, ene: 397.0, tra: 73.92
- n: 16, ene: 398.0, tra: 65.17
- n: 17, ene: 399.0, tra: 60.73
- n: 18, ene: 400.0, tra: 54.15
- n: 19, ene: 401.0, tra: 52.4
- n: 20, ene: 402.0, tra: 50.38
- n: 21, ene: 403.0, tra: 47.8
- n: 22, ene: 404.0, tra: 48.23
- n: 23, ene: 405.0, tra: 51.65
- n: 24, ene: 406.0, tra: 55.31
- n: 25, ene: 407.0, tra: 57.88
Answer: 89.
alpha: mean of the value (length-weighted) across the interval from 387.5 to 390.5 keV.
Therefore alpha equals 151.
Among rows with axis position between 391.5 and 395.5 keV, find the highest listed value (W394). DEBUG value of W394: 115.5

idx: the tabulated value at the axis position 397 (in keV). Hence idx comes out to 73.92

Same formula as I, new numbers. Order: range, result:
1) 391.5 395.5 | 105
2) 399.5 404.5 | 50.6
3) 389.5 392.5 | 126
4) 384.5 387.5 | 162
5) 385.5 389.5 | 157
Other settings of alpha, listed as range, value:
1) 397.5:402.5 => 56.6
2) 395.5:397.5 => 78.6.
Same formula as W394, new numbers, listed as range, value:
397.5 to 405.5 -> 65.17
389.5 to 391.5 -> 139.6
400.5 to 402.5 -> 52.4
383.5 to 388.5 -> 169.2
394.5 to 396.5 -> 94.63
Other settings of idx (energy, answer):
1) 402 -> 50.38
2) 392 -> 115.5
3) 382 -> 182.4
